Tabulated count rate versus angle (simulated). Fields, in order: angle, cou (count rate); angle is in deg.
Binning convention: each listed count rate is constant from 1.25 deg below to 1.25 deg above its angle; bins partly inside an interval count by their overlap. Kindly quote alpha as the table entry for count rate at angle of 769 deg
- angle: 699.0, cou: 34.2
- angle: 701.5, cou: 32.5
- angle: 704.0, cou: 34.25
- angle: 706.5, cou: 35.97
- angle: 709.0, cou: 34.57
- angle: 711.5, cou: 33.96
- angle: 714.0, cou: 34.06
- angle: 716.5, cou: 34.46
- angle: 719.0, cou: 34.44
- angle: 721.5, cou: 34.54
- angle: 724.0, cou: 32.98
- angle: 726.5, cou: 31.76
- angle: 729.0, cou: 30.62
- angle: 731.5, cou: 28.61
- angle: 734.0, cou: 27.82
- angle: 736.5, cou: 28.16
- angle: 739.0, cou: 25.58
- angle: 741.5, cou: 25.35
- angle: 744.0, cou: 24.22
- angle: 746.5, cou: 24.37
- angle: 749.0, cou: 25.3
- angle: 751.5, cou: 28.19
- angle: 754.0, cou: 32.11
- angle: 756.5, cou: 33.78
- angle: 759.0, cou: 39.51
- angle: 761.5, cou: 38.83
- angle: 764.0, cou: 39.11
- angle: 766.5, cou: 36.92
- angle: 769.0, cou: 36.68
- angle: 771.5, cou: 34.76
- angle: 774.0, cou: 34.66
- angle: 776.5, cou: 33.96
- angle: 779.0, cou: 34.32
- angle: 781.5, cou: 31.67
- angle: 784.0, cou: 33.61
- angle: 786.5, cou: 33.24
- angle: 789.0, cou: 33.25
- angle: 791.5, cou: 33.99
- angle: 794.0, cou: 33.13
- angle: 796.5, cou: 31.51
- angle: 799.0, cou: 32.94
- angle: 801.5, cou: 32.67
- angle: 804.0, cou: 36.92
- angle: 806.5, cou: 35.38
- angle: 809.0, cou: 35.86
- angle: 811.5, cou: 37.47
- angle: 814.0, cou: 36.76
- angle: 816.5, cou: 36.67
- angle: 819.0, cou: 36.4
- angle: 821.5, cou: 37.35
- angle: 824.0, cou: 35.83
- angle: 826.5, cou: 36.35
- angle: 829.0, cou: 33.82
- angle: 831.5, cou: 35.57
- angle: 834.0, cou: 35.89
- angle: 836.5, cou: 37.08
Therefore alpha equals 36.68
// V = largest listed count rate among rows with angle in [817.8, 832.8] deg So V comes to 37.35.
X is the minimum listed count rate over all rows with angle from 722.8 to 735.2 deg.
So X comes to 27.82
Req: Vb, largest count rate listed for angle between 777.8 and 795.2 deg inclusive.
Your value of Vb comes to 34.32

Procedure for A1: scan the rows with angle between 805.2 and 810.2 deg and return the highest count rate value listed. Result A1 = 35.86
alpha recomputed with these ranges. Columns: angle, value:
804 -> 36.92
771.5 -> 34.76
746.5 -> 24.37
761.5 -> 38.83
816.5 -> 36.67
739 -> 25.58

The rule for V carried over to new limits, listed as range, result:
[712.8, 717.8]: 34.46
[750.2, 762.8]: 39.51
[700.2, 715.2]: 35.97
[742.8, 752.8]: 28.19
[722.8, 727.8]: 32.98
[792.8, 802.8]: 33.13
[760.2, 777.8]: 39.11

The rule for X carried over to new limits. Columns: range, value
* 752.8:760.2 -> 32.11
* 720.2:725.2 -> 32.98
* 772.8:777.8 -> 33.96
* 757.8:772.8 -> 34.76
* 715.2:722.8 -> 34.44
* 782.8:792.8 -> 33.24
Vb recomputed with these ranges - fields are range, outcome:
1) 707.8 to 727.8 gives 34.57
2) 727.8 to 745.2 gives 30.62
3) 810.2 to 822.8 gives 37.47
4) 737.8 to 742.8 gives 25.58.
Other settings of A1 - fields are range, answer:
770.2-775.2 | 34.76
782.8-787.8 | 33.61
